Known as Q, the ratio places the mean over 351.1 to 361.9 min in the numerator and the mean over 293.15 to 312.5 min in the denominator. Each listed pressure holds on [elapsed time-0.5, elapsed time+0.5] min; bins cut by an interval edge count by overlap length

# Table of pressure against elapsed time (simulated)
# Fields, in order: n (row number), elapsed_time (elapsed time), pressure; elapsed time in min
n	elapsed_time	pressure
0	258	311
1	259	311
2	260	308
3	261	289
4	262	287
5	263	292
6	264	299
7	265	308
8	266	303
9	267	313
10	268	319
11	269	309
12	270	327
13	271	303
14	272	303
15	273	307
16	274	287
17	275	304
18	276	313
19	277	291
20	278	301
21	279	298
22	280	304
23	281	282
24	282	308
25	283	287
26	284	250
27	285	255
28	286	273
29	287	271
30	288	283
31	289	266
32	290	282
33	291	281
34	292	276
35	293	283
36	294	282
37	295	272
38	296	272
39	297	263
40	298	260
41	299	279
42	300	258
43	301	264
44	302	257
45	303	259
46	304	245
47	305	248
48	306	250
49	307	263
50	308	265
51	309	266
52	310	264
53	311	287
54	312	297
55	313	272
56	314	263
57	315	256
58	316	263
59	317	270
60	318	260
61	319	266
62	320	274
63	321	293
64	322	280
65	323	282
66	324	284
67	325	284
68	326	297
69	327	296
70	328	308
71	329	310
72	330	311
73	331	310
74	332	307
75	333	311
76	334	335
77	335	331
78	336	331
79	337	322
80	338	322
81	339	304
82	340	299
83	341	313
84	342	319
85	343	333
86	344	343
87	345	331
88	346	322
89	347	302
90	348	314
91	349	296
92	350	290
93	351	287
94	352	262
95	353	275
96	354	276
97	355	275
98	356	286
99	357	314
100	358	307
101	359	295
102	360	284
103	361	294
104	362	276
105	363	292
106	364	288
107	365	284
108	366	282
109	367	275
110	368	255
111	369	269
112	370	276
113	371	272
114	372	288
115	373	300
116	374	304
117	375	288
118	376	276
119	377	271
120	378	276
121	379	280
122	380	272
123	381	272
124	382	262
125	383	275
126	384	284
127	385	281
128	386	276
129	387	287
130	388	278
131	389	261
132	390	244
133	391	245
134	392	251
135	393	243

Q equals 1.08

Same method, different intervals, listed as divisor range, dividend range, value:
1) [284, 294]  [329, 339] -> 1.16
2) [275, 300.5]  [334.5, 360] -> 1.09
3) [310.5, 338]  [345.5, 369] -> 0.98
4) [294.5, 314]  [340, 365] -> 1.13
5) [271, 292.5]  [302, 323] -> 0.93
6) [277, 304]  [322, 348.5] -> 1.13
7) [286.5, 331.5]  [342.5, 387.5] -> 1.05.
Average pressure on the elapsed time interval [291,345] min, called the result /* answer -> 286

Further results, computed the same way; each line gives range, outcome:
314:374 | 294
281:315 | 270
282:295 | 275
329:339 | 319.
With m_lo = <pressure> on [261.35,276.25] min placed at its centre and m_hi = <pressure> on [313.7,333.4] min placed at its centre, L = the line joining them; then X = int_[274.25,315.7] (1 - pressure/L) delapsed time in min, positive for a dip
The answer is 3.0 min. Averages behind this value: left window 305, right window 286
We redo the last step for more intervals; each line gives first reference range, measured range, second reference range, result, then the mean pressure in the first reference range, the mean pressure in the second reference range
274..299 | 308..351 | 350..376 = -2.20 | 282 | 284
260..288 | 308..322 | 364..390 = 0.81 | 296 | 277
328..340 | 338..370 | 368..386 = 0.42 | 316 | 278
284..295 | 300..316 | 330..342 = 1.51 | 274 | 317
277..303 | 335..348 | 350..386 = -1.88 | 276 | 282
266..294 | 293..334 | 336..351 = 3.64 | 292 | 315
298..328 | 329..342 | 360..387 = -1.99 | 271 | 280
